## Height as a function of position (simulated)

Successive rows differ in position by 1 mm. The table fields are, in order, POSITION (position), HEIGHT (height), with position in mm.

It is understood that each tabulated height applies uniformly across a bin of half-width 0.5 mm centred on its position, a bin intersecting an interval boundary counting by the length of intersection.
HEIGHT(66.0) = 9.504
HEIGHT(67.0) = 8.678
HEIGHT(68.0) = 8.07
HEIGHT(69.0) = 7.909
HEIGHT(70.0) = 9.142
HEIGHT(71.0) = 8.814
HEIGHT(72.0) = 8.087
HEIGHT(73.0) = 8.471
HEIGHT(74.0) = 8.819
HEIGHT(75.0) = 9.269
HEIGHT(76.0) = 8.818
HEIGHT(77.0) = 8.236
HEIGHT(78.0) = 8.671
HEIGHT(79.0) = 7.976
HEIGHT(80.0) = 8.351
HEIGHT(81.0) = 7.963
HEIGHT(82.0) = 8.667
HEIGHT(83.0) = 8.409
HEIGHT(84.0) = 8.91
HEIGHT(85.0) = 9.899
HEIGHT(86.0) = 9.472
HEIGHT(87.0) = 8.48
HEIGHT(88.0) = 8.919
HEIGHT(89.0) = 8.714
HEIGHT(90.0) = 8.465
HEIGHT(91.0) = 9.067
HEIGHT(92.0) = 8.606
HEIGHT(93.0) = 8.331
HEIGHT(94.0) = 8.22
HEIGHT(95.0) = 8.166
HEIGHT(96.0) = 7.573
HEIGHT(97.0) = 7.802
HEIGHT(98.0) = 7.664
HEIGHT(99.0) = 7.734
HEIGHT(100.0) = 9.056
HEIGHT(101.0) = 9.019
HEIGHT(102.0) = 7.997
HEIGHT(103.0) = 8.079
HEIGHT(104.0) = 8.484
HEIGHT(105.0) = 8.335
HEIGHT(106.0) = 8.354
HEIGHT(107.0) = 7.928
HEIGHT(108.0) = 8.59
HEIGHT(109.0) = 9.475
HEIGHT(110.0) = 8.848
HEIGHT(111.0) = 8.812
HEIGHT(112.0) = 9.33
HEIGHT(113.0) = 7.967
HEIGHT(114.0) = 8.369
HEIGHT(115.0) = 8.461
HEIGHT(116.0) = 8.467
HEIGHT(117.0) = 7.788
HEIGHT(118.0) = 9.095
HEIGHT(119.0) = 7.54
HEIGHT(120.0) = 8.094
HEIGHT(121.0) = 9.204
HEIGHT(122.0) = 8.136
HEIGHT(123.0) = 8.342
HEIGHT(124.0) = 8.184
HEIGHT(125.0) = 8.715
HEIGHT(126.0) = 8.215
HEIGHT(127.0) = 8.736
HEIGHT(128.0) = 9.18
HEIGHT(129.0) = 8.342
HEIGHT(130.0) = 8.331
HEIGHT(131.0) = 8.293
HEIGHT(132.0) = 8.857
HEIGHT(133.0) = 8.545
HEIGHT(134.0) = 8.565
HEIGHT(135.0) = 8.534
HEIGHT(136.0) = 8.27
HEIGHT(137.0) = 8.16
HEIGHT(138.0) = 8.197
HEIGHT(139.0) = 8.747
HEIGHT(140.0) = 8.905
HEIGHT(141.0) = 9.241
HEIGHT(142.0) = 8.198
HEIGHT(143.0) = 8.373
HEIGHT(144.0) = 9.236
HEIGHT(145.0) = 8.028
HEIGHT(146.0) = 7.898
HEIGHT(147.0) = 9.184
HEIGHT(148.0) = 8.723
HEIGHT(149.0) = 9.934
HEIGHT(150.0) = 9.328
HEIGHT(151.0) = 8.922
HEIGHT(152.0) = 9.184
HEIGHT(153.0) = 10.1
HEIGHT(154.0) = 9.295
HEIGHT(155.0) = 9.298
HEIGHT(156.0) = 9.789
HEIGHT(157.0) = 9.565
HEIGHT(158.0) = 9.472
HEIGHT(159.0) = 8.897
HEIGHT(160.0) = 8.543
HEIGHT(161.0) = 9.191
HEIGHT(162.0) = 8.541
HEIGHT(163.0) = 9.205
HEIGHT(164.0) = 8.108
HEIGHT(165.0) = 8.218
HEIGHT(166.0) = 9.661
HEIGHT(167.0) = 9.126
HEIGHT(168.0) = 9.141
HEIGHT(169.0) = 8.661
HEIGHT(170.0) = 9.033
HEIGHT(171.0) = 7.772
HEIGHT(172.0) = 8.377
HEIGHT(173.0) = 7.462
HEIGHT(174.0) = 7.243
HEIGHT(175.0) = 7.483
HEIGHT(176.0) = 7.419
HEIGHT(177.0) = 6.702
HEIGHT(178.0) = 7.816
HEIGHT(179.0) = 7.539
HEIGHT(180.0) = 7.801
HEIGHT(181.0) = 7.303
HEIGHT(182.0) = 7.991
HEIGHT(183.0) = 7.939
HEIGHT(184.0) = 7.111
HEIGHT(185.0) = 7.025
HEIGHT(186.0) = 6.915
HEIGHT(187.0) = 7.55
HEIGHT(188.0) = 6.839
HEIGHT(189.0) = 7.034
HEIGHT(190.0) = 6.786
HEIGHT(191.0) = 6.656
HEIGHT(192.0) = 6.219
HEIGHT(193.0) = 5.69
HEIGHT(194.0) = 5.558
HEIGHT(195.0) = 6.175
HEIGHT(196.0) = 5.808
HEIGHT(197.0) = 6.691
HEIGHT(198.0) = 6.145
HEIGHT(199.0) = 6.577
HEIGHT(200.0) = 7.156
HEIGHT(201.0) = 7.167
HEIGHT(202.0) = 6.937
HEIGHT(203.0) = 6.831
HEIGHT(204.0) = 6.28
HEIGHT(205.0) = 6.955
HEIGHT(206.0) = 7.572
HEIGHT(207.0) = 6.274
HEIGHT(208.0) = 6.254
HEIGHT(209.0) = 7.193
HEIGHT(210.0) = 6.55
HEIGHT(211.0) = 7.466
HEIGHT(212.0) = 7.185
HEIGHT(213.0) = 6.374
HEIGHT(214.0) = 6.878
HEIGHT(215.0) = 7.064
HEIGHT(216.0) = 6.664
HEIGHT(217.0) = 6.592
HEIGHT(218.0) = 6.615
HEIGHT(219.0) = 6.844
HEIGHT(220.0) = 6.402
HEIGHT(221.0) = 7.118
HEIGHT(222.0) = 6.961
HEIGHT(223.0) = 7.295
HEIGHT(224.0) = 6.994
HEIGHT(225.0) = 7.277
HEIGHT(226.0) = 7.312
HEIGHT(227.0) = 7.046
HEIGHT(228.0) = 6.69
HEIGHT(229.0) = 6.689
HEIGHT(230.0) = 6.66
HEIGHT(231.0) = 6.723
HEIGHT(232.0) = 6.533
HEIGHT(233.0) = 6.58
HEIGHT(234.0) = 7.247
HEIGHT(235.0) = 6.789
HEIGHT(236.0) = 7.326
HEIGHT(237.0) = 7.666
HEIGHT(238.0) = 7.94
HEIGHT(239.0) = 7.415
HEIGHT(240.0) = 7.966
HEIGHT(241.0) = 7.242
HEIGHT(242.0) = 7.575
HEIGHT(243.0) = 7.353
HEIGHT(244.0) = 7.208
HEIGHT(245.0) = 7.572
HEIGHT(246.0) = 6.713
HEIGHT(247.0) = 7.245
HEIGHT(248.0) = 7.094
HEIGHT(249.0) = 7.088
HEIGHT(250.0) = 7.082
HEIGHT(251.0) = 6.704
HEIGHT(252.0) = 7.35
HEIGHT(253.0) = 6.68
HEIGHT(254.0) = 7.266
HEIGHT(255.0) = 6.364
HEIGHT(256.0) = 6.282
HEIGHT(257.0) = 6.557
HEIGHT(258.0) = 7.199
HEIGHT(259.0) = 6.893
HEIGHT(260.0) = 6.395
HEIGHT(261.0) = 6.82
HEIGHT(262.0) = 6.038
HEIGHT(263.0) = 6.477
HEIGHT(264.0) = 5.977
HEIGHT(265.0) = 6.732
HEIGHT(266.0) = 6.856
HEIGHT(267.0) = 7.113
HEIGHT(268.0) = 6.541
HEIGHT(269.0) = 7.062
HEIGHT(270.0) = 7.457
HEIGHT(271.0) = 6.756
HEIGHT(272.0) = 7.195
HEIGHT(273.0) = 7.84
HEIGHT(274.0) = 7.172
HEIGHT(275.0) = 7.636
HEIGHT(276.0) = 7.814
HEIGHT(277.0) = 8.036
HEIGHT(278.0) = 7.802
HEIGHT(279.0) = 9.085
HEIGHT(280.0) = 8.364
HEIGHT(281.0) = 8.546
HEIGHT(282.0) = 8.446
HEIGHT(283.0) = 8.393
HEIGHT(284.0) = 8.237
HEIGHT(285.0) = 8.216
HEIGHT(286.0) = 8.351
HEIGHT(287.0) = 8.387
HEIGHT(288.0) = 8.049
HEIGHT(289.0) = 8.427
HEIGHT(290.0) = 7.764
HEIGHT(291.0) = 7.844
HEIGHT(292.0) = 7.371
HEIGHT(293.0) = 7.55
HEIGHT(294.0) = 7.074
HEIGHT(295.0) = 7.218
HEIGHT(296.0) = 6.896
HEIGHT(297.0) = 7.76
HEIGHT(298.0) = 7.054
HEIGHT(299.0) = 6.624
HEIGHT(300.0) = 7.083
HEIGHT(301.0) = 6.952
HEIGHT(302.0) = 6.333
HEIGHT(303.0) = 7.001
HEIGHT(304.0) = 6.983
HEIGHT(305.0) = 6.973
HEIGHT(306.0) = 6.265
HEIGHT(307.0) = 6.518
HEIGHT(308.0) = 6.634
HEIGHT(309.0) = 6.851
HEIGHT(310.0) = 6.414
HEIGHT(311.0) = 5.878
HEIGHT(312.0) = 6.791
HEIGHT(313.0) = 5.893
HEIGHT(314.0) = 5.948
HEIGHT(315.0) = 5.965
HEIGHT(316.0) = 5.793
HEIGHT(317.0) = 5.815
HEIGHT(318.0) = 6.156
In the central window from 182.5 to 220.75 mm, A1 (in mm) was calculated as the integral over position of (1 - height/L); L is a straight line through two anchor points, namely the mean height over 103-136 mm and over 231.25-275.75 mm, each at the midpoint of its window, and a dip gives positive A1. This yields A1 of 4.3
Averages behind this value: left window 8.49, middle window 6.74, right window 7.03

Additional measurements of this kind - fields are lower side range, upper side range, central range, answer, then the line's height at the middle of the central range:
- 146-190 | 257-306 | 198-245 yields 5.38 mm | 7.89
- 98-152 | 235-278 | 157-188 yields -0.31 mm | 8.02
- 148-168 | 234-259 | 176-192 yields 2.49 mm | 8.57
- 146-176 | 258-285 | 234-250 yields 0.90 mm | 7.77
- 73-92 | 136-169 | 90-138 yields 2.15 mm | 8.82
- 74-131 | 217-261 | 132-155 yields -2.17 mm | 8.05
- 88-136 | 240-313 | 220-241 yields 1.27 mm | 7.56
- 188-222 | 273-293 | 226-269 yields 2.75 mm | 7.44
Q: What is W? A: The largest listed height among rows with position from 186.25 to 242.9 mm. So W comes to 7.966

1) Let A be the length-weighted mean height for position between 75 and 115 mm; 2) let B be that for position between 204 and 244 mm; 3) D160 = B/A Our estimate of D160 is 0.8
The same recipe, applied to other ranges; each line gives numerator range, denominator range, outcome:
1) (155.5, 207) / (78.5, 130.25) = 0.90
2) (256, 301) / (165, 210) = 1.03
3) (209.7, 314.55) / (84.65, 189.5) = 0.84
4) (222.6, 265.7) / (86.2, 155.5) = 0.81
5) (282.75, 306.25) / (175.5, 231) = 1.08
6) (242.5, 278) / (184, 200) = 1.07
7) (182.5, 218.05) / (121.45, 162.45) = 0.77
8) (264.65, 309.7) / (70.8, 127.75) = 0.88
